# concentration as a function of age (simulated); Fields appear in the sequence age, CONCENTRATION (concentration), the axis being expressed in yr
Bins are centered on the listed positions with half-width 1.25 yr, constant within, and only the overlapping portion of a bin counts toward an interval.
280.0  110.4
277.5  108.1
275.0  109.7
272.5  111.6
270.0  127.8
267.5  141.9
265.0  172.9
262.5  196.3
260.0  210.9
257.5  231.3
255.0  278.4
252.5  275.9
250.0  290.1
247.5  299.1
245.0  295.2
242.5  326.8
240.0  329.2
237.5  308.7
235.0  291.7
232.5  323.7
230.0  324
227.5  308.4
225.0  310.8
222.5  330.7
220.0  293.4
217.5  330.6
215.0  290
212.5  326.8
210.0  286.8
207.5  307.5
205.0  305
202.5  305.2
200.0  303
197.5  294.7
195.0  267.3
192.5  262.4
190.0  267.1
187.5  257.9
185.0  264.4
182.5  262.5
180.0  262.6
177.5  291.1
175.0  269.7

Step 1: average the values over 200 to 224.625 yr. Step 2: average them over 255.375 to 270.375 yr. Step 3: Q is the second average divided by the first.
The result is 0.6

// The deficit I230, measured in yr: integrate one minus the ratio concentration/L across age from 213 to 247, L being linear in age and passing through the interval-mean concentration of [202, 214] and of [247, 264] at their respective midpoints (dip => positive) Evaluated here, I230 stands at -3.9 yr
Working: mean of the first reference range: 306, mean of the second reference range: 251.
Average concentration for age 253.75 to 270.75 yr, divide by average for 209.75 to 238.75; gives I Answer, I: 0.6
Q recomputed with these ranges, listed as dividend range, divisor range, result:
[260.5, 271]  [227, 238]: 0.53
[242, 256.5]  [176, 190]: 1.09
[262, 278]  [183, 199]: 0.51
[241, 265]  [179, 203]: 0.96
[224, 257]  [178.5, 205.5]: 1.09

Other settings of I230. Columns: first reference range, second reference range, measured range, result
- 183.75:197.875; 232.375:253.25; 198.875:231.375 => -2.85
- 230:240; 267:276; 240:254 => -2.84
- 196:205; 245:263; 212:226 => -1.30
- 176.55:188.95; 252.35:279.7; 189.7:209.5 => -3.41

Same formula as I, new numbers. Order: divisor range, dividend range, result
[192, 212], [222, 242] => 1.07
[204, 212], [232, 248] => 1.03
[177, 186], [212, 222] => 1.16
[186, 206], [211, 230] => 1.11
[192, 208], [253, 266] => 0.76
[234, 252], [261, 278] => 0.46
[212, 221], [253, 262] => 0.77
